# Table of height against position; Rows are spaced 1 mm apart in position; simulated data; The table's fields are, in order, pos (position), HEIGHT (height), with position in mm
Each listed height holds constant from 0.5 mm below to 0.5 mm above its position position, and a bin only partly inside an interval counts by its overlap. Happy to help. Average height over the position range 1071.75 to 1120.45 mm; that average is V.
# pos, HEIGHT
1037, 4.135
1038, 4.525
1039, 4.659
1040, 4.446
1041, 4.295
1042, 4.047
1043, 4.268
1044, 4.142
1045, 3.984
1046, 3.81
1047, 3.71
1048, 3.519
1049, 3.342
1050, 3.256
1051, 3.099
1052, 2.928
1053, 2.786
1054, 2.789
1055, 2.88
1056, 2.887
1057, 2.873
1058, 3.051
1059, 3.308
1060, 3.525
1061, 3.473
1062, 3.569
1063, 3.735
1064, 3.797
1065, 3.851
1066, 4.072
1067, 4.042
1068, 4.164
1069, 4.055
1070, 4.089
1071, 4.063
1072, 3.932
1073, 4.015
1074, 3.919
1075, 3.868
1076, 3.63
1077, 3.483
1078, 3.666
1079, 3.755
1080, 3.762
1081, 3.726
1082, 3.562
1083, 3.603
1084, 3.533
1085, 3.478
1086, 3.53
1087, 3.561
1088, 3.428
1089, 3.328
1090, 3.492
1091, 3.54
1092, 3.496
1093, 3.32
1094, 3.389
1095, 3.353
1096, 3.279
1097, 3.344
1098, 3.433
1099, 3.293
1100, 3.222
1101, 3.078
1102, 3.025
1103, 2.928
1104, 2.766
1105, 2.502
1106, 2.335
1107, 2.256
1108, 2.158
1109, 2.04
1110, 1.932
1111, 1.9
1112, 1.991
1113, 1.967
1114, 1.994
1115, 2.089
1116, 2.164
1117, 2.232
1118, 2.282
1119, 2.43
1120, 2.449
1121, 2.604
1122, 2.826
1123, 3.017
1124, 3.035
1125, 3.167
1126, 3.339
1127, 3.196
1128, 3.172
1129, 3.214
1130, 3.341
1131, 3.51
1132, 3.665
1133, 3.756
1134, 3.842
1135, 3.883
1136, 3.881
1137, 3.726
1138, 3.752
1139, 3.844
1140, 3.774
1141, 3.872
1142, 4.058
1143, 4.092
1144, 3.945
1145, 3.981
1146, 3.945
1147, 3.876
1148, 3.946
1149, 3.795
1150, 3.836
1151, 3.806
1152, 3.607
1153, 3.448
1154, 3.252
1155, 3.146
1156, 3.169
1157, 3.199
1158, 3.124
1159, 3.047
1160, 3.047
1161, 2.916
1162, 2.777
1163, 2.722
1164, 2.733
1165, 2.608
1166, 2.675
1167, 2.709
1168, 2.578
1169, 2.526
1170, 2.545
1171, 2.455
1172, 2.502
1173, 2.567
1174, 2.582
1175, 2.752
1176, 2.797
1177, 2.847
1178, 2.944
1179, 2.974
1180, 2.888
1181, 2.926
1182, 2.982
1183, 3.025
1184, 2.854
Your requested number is 3.05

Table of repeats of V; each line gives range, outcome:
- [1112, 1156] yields 3.3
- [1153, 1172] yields 2.85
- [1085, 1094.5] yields 3.46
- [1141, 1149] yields 3.96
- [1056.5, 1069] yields 3.64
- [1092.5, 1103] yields 3.26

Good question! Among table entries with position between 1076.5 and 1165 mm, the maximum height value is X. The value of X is 4.092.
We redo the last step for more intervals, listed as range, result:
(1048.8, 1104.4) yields 4.164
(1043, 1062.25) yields 4.268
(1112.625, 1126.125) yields 3.339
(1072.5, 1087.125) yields 4.015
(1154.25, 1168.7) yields 3.199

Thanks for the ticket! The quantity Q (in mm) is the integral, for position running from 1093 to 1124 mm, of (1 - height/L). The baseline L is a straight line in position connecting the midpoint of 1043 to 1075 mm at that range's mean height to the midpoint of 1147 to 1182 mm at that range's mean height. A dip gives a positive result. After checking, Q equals 6.4 mm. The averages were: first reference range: 3.59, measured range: 2.63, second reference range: 3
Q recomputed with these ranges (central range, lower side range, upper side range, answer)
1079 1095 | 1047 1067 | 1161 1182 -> -1.8 mm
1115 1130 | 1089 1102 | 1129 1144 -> 3.5 mm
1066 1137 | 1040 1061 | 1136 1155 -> 8.3 mm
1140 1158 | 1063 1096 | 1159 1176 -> -4.9 mm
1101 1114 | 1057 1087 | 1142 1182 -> 4.3 mm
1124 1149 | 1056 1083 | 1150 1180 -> -4.3 mm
